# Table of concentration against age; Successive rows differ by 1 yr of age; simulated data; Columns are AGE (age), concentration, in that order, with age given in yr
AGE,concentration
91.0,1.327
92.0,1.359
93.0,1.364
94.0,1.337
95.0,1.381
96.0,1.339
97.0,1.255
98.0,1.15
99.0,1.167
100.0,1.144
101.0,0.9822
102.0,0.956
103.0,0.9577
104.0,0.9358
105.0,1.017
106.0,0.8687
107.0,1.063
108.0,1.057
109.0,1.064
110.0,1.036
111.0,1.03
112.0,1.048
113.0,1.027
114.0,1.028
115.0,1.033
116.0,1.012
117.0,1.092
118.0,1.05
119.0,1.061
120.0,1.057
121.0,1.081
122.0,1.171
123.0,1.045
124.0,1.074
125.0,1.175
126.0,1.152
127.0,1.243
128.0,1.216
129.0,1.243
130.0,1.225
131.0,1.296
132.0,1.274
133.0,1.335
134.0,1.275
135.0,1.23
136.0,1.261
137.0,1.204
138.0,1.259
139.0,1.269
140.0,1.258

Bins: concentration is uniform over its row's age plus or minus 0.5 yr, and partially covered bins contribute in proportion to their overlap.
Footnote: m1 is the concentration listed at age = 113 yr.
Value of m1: 1.027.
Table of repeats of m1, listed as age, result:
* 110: 1.036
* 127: 1.243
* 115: 1.033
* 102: 0.956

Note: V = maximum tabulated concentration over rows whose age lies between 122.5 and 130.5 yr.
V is 1.243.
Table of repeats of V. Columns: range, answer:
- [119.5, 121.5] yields 1.081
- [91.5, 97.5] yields 1.381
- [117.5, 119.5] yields 1.061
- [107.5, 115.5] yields 1.064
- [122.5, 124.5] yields 1.074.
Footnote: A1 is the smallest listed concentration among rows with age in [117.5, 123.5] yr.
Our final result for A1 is 1.045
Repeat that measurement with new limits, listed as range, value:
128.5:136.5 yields 1.225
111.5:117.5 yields 1.012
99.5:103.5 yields 0.956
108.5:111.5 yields 1.03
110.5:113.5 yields 1.027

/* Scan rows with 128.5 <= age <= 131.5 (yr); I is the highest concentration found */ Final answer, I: 1.296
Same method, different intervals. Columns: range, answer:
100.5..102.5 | 0.9822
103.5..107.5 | 1.063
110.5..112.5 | 1.048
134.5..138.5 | 1.261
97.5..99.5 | 1.167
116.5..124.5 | 1.171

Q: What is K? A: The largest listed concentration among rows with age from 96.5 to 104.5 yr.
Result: 1.255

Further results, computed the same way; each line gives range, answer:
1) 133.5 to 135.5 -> 1.275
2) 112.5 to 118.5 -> 1.092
